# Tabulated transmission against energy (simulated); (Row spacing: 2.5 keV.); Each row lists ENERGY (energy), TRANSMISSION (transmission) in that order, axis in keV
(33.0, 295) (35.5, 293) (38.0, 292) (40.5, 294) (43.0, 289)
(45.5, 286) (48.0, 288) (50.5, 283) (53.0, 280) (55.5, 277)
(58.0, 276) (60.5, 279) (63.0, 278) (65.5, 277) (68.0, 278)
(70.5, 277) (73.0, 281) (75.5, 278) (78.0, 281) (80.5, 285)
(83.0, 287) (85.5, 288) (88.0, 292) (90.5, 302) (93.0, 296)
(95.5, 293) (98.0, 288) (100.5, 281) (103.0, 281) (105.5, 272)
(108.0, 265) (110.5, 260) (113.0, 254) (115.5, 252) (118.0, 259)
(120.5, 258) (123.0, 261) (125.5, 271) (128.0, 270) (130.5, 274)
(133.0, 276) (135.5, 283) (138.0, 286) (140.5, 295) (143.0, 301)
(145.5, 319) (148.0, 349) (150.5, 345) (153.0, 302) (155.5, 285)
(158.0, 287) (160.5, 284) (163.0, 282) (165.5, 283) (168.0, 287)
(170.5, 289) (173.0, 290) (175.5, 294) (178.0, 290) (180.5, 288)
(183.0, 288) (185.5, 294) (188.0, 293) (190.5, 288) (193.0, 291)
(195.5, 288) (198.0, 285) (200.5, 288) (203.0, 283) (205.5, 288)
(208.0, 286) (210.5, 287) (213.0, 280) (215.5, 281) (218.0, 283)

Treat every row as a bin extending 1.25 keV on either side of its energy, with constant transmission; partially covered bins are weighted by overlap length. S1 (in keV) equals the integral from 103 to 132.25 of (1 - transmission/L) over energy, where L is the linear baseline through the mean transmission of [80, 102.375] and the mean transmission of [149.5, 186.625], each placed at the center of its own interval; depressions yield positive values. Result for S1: 2.7 keV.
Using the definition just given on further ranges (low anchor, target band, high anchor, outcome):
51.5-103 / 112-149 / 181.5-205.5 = 0.7 keV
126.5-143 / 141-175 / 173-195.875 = -1.7 keV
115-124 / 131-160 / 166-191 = -3.1 keV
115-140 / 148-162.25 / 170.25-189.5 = -1.2 keV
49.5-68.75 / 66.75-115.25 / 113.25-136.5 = -1.4 keV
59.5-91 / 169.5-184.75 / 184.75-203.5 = -0.1 keV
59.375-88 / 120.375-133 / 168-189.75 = 0.8 keV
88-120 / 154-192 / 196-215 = -0.8 keV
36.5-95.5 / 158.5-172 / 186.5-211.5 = 0.1 keV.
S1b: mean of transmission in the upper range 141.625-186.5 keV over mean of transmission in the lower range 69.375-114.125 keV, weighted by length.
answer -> 1.1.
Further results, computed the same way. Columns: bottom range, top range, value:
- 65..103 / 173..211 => 1.01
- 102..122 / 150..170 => 1.11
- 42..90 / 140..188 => 1.05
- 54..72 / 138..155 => 1.13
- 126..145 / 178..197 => 1.02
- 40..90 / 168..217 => 1.02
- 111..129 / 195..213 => 1.10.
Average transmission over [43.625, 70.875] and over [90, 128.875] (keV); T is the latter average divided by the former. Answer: 0.97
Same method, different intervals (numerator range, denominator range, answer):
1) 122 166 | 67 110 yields 1.03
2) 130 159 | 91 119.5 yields 1.10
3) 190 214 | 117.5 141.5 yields 1.05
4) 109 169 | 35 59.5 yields 1.00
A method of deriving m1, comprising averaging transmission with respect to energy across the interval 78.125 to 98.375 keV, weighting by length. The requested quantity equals 291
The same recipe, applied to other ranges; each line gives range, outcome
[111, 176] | 286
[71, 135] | 276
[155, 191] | 288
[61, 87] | 281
